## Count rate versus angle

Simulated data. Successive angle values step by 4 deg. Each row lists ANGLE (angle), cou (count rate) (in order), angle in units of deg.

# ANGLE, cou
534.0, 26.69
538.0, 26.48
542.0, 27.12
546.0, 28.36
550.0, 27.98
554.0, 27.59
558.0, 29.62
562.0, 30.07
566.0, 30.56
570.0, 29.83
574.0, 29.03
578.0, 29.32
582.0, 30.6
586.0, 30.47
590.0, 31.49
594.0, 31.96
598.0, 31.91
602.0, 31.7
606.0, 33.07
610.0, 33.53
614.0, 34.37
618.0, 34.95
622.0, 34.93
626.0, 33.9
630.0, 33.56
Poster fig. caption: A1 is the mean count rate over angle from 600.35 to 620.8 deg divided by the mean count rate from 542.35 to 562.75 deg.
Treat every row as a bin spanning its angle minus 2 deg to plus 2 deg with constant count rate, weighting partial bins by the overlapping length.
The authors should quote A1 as 1.2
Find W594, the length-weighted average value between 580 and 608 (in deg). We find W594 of 31.6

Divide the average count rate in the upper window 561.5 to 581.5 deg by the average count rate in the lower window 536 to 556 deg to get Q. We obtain 1.1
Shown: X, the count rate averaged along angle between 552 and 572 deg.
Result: 29.5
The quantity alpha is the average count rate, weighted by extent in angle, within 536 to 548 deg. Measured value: 27.3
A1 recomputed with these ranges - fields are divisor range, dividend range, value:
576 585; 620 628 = 1.15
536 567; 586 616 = 1.14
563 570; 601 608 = 1.07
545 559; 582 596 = 1.10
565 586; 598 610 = 1.09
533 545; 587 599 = 1.18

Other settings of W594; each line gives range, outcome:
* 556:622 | 31.5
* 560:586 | 29.9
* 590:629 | 33.3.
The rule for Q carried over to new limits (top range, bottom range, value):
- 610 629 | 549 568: 1.18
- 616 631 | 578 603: 1.10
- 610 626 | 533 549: 1.27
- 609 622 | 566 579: 1.16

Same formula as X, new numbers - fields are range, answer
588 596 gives 31.7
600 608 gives 32.4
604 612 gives 33.3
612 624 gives 34.8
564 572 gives 30.2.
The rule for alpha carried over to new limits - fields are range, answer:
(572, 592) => 30.2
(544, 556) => 28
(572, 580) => 29.2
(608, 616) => 34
